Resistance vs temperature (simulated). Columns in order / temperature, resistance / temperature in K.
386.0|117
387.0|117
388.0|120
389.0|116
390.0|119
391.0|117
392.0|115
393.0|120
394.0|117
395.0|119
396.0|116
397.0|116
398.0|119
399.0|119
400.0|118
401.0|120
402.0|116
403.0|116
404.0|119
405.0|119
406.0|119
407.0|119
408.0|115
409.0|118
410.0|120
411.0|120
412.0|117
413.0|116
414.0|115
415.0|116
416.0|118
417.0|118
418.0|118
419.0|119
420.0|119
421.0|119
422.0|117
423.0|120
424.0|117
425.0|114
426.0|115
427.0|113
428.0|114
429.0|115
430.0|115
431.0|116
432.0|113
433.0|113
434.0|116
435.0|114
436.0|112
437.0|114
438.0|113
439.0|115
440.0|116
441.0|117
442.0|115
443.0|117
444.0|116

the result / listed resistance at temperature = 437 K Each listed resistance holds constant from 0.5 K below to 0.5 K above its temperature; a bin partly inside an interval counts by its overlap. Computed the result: 114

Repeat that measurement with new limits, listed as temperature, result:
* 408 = 115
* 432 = 113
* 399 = 119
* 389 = 116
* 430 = 115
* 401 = 120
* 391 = 117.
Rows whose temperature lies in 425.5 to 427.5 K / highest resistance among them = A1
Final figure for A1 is 115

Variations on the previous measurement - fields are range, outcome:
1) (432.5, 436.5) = 116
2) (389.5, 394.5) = 120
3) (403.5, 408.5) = 119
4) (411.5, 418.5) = 118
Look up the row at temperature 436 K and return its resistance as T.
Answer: 112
